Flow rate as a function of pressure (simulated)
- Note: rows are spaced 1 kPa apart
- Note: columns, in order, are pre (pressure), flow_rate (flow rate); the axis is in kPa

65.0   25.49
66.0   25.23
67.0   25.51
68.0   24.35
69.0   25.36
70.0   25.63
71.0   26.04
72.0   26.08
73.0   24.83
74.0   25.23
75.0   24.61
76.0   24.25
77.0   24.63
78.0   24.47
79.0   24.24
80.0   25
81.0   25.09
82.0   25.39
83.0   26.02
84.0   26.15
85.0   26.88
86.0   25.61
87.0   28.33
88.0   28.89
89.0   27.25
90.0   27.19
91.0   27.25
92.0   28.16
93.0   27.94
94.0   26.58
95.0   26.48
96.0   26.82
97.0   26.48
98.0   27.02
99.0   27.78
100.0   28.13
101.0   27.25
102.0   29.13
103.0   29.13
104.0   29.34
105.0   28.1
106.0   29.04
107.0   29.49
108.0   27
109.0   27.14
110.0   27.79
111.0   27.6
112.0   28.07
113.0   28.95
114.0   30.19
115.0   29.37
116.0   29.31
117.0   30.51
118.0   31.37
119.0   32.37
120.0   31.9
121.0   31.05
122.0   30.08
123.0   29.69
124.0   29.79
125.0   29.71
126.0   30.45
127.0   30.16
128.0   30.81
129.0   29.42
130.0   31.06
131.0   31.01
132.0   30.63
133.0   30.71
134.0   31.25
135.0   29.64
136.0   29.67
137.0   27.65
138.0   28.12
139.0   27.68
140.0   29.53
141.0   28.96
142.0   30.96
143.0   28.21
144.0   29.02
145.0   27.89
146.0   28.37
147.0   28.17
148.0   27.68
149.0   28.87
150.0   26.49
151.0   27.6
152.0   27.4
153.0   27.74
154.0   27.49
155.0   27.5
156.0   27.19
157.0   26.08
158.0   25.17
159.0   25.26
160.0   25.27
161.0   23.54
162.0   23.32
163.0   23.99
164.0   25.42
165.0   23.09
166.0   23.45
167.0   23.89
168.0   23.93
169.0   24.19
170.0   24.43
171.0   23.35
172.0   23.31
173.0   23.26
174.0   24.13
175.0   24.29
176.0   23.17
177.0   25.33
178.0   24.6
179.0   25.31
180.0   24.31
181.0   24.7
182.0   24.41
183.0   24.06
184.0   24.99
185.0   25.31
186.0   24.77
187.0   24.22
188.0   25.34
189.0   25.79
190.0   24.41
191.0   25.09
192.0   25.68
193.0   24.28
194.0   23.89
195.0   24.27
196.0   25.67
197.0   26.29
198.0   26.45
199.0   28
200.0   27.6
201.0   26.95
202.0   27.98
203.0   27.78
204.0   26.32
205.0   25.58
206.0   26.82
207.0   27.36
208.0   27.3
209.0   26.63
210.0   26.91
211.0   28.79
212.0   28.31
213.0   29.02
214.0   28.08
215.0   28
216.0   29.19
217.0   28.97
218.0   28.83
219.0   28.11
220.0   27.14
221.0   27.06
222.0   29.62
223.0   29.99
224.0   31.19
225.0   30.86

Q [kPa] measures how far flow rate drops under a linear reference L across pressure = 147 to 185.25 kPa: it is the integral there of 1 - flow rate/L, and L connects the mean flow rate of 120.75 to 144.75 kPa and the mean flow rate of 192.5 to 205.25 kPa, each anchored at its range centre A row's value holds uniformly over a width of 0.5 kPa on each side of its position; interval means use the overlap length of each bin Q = 3.9 kPa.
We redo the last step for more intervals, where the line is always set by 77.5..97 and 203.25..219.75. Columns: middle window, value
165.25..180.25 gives 1.82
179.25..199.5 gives 1.79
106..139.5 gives -3.50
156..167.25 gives 1.12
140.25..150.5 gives -0.53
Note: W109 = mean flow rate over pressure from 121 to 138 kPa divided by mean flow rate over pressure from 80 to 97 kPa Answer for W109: 1.12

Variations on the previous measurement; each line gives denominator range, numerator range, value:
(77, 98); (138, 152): 1.07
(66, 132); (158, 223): 0.93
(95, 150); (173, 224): 0.90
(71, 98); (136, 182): 0.99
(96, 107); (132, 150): 1.03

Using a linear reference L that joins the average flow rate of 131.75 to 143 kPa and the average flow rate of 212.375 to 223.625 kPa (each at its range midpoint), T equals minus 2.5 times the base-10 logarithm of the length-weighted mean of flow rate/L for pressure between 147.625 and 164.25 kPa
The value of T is 0.12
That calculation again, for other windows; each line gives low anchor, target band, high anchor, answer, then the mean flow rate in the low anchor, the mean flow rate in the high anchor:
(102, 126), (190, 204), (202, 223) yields 0.080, 29.4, 27.8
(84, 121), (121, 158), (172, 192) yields -0.091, 28.3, 24.6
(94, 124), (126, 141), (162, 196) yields -0.096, 28.8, 24.4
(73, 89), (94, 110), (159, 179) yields -0.104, 25.7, 24.1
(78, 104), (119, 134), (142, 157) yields -0.114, 27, 27.9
